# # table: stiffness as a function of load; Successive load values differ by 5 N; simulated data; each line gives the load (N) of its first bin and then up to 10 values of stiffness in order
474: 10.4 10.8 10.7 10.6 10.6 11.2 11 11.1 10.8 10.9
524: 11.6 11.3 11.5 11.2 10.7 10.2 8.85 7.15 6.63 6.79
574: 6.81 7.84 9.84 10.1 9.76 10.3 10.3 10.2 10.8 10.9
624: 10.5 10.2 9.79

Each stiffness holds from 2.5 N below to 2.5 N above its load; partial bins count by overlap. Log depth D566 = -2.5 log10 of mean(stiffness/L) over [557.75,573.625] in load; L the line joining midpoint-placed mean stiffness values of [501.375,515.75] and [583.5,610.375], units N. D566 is 0.46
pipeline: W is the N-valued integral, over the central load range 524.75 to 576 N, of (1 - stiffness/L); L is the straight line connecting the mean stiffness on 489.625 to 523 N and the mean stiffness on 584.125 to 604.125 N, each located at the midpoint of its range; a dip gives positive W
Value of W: 6.37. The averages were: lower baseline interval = 10.9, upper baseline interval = 10.1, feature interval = 9.22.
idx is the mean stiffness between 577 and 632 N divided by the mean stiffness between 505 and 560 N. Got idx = 1.0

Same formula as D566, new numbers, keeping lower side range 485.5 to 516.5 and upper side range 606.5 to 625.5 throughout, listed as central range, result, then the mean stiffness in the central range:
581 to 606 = 0.07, 10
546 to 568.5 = 0.30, 8.14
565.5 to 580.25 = 0.45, 7.05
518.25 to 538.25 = -0.05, 11.4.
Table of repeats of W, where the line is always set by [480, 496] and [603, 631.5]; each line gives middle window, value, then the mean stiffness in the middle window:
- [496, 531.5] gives -1.68 N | 11.1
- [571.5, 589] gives 3.48 N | 8.44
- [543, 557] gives 1.11 N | 9.73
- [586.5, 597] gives 0.57 N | 9.95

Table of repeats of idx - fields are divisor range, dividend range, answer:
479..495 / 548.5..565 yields 0.76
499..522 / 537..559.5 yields 0.89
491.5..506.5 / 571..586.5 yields 0.74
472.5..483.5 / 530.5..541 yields 1.07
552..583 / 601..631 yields 1.41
